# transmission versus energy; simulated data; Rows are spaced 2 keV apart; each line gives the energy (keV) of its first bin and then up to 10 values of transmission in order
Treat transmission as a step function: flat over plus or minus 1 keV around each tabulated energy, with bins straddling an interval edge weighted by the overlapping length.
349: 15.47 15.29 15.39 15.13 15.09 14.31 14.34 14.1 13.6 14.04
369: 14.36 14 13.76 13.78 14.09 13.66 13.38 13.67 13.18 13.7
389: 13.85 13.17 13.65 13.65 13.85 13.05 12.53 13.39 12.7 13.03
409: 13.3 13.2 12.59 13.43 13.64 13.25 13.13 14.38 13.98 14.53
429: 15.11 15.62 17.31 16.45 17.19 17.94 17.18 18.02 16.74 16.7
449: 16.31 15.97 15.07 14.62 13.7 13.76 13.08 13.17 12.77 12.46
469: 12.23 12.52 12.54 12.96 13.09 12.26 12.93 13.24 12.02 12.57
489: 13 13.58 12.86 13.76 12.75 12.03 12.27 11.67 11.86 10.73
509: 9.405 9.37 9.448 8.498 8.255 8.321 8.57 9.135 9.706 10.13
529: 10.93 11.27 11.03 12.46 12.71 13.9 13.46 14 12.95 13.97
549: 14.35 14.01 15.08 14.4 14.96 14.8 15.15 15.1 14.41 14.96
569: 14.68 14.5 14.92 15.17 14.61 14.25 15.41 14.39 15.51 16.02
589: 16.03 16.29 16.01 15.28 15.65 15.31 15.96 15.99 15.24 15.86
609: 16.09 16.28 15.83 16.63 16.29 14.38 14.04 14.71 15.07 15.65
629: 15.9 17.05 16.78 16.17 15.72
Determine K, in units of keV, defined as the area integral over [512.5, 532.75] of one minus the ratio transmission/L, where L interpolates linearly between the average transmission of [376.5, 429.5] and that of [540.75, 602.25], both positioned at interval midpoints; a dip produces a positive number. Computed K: 7.0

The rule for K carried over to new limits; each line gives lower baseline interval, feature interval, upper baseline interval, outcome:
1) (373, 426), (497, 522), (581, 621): 7.7 keV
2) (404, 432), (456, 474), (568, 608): 1.6 keV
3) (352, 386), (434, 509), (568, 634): 4.8 keV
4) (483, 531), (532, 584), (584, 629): -3.3 keV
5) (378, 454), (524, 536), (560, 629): 3.3 keV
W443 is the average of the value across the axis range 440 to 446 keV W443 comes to 17.3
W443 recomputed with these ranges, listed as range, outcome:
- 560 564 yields 15.1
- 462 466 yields 13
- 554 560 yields 14.7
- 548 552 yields 14.2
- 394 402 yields 13.3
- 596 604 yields 15.7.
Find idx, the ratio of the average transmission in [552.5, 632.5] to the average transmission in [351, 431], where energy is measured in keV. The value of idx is 1.11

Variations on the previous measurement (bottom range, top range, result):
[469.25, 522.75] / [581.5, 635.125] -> 1.36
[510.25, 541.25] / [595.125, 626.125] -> 1.50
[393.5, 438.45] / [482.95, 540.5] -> 0.80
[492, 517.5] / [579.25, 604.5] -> 1.41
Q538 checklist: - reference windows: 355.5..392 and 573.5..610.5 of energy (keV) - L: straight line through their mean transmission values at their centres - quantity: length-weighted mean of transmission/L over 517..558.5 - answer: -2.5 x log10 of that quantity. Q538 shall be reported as 0.23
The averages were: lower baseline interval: 13.9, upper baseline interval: 15.5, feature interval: 12.2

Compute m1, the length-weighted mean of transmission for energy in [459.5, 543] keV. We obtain 11.7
